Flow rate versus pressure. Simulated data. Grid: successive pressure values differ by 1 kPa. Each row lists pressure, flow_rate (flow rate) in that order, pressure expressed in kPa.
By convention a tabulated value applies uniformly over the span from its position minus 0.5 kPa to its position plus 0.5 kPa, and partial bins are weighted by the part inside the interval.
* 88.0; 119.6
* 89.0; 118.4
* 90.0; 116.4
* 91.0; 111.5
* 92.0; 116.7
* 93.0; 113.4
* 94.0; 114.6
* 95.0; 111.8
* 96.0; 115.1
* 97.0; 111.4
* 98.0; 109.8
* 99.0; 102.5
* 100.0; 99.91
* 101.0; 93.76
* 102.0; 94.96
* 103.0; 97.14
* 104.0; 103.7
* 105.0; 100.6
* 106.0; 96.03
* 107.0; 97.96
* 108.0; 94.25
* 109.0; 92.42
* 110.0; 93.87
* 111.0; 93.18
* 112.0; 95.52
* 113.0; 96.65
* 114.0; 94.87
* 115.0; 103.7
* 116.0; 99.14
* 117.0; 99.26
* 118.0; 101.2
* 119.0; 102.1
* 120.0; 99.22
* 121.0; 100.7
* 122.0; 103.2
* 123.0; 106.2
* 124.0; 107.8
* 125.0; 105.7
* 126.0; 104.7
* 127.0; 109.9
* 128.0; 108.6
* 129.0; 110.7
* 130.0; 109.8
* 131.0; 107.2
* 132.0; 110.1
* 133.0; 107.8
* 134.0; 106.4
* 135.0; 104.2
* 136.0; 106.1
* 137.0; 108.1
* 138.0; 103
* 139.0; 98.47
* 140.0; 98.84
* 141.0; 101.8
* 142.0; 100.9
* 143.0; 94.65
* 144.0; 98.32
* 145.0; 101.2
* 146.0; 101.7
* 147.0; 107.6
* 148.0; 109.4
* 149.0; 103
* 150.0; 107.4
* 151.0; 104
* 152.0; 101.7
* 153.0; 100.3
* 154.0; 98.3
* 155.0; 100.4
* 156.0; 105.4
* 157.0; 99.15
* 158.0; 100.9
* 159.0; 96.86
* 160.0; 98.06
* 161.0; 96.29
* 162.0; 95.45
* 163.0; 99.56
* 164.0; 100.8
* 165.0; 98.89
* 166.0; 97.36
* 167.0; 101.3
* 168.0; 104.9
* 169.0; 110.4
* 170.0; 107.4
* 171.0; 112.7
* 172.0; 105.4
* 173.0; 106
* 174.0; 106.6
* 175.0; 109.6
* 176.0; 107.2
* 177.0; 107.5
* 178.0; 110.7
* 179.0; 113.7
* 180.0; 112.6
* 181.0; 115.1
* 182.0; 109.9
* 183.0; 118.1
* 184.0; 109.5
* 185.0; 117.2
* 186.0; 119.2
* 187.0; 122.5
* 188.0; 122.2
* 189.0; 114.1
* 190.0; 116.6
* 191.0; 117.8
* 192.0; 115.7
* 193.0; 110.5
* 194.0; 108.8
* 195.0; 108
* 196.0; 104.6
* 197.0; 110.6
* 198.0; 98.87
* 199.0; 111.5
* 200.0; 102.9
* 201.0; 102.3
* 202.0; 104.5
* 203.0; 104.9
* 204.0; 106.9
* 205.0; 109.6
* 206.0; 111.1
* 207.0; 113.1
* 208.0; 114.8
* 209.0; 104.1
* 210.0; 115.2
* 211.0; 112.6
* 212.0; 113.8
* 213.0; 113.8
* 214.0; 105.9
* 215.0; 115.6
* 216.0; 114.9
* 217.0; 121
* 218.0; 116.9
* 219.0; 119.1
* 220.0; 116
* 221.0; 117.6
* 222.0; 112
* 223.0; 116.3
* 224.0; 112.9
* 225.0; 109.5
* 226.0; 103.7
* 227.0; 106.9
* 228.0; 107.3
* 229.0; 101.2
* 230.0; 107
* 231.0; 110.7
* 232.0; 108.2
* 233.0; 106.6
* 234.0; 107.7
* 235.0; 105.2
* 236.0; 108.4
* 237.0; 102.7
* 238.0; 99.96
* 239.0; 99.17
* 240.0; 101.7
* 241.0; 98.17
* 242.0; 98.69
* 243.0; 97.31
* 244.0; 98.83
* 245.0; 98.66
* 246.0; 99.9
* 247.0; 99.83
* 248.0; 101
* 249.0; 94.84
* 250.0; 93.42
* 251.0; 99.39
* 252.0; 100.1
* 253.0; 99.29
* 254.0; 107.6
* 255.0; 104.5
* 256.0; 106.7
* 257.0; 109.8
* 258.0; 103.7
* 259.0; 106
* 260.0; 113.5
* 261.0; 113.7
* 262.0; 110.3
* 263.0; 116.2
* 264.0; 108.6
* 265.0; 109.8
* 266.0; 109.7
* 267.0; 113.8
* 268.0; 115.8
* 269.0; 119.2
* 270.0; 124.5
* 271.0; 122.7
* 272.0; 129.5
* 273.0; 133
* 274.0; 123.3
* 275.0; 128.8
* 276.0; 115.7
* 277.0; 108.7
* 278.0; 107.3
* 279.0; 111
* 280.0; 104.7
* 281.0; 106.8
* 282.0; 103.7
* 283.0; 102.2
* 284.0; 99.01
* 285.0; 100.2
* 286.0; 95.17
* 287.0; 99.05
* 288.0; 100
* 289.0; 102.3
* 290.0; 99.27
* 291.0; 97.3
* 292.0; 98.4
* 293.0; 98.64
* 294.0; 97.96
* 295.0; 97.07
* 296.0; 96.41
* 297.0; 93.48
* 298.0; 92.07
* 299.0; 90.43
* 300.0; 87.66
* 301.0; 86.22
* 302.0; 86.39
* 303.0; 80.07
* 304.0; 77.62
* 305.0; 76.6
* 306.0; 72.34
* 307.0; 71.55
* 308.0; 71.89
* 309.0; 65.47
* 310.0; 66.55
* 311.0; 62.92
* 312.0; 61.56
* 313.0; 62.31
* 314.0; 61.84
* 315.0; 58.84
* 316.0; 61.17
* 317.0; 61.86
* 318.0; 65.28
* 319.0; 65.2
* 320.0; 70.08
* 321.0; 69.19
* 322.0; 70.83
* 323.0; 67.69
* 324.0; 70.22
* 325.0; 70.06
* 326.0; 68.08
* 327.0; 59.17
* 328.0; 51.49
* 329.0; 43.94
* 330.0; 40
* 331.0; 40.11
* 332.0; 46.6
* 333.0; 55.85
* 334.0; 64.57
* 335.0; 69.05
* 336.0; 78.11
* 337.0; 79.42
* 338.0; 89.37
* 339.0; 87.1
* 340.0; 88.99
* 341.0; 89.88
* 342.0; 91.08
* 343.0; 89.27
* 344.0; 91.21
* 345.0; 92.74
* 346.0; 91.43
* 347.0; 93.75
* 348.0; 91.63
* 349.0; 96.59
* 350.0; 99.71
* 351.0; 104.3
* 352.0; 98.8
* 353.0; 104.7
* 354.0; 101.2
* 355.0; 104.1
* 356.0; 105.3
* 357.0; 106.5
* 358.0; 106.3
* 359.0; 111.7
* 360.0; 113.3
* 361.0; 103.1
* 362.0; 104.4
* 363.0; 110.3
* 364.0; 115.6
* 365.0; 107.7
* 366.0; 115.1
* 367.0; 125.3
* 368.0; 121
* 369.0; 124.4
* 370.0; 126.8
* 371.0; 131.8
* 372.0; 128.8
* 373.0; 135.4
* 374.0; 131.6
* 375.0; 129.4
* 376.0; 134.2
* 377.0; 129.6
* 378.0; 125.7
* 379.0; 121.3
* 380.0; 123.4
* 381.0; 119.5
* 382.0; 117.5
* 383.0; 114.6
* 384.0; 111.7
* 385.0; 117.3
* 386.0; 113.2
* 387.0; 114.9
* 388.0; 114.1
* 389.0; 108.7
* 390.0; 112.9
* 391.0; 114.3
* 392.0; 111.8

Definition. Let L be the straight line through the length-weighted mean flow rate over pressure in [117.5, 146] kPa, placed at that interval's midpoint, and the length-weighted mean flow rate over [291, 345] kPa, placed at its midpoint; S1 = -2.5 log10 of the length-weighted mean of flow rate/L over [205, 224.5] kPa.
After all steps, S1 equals -0.25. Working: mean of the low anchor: 104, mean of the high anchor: 74.2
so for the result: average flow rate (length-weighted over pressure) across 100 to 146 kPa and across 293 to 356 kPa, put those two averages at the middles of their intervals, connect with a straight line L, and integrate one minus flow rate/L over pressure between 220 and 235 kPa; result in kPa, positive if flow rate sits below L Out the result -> -3.4 kPa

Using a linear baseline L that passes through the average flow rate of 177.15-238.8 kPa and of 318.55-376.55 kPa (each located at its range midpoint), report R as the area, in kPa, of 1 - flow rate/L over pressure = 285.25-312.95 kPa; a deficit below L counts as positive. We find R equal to 3.7 kPa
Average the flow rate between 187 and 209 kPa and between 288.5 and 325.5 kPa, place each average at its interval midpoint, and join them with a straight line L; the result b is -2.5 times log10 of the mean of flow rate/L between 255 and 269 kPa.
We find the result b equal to -0.21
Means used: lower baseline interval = 110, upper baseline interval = 78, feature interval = 111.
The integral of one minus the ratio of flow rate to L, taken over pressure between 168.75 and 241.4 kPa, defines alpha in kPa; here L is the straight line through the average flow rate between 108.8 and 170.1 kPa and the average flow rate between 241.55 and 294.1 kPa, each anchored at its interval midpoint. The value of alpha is -3.9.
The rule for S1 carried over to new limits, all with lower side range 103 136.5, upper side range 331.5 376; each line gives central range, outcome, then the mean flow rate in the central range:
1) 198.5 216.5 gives -0.08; 110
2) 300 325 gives 0.41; 69.7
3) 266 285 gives -0.13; 114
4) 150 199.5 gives -0.06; 107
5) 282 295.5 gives 0.03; 99.1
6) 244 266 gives -0.03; 105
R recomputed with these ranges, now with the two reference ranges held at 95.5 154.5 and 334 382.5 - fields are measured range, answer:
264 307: 1.3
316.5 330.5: 5.8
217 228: -0.9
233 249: 0.5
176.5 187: -1.0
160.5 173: 0.1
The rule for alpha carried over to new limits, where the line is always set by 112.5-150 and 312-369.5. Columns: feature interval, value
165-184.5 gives -1.7 kPa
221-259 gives -4.2 kPa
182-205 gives -3.1 kPa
